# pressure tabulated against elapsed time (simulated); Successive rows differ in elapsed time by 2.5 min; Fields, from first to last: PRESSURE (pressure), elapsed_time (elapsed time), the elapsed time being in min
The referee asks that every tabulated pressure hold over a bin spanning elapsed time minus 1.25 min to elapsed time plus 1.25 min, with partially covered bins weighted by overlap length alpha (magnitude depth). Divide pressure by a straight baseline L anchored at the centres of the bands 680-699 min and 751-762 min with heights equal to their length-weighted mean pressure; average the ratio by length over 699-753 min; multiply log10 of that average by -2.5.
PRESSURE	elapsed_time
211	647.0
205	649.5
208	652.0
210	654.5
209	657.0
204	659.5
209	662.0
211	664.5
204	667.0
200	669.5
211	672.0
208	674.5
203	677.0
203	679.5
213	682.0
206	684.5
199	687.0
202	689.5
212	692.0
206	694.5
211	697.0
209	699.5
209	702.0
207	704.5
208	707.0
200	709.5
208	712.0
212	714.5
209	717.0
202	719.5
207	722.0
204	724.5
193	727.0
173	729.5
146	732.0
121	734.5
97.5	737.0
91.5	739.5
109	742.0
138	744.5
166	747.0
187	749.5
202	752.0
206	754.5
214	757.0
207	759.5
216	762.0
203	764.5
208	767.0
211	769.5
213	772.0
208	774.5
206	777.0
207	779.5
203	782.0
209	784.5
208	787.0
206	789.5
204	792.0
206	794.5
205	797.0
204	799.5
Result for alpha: 0.18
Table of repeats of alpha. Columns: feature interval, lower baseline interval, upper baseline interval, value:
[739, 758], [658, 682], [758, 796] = 0.24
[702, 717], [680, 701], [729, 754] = -0.13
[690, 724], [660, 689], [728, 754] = -0.18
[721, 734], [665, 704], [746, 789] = 0.14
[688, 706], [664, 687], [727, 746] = -0.16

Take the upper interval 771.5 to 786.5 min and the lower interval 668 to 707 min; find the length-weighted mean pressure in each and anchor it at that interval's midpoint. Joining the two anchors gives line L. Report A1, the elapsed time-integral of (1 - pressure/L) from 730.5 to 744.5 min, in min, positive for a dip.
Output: 6.1 min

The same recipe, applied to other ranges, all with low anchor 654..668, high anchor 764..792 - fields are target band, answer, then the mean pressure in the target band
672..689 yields 0.2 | 206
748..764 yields 0.2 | 205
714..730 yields 0.5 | 201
